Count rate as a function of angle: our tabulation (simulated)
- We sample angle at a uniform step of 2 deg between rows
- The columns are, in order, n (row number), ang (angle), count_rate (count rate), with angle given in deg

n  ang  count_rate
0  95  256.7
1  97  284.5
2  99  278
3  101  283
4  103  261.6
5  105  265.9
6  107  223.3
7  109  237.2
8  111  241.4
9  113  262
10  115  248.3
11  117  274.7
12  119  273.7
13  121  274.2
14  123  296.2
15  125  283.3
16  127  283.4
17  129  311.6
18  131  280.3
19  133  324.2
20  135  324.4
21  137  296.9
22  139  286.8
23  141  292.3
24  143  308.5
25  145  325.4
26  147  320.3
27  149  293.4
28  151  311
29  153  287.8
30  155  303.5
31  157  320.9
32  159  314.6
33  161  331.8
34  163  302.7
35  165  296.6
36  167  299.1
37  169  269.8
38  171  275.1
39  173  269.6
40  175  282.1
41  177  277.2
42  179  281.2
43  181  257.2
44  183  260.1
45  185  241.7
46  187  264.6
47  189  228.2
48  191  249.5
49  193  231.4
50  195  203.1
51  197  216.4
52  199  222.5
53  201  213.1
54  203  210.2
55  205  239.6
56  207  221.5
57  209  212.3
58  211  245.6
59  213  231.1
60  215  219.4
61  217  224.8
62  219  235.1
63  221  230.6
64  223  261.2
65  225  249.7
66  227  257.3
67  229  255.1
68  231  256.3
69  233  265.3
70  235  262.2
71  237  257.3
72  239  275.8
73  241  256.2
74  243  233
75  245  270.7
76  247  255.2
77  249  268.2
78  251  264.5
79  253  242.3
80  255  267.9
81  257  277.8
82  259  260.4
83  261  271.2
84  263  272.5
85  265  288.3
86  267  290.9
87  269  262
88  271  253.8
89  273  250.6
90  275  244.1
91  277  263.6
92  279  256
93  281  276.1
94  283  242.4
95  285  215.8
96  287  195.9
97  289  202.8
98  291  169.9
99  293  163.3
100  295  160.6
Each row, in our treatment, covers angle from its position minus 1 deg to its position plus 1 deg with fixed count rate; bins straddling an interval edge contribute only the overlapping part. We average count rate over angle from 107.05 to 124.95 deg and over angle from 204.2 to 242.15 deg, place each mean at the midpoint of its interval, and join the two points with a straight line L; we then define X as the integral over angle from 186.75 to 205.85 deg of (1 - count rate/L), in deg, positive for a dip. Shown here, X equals 1.8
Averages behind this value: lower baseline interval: 262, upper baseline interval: 245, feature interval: 226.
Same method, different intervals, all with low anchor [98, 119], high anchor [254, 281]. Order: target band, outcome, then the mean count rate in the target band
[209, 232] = 2.0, 241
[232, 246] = 0.3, 260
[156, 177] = -2.7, 295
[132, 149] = -3.2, 309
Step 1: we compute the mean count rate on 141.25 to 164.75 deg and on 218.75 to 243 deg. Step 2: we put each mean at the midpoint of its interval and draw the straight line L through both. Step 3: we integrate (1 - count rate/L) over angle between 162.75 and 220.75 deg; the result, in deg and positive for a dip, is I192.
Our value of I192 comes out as 7.5 deg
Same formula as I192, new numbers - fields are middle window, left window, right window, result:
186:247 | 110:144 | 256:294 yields 4.8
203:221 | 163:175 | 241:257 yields 2.8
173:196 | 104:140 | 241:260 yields 1.3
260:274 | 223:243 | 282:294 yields -3.1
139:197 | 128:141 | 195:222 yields -2.9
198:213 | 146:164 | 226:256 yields 3.0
